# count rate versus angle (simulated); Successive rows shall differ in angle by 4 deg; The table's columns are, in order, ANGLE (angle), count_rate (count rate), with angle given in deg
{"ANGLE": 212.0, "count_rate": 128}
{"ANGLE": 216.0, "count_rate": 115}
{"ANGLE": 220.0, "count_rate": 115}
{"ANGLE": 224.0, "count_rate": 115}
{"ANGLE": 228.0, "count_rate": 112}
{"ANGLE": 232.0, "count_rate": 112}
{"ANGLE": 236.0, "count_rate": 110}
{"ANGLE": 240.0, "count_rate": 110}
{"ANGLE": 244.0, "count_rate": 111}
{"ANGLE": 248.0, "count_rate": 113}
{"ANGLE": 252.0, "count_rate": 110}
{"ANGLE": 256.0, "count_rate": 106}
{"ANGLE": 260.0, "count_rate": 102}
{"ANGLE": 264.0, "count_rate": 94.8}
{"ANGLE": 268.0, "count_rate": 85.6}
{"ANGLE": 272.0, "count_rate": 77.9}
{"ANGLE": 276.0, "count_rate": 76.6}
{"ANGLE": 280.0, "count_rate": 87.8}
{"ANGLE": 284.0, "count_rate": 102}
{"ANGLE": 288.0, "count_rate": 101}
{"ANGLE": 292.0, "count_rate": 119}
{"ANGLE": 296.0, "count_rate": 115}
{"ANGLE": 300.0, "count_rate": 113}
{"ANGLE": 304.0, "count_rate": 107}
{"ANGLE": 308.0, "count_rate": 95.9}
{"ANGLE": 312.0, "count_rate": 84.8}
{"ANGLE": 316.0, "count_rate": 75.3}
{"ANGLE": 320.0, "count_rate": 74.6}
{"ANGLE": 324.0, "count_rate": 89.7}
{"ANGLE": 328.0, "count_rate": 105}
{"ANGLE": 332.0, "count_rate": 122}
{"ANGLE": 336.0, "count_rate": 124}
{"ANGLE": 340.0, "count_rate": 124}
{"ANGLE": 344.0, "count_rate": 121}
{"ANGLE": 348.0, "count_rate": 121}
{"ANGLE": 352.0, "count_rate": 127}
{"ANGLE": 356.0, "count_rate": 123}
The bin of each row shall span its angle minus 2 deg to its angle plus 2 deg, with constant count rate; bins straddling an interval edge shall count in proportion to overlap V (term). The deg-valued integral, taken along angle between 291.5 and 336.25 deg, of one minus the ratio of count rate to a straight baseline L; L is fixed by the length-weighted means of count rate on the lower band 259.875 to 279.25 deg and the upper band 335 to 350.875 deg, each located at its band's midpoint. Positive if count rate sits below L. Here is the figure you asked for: 2.9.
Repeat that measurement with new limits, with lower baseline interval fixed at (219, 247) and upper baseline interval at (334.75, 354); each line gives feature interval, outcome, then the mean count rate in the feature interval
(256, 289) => 6.96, 91.6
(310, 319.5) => 3.25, 79.2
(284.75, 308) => 1.82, 109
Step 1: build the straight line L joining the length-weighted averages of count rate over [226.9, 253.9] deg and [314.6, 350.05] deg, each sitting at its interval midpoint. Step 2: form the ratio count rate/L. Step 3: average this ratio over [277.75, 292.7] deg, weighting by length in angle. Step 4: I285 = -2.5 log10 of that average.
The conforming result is 0.09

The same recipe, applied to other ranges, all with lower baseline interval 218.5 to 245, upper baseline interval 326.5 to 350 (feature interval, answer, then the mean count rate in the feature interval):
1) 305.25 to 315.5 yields 0.300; 89.4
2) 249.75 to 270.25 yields 0.148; 99.6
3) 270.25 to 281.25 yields 0.392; 80.4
